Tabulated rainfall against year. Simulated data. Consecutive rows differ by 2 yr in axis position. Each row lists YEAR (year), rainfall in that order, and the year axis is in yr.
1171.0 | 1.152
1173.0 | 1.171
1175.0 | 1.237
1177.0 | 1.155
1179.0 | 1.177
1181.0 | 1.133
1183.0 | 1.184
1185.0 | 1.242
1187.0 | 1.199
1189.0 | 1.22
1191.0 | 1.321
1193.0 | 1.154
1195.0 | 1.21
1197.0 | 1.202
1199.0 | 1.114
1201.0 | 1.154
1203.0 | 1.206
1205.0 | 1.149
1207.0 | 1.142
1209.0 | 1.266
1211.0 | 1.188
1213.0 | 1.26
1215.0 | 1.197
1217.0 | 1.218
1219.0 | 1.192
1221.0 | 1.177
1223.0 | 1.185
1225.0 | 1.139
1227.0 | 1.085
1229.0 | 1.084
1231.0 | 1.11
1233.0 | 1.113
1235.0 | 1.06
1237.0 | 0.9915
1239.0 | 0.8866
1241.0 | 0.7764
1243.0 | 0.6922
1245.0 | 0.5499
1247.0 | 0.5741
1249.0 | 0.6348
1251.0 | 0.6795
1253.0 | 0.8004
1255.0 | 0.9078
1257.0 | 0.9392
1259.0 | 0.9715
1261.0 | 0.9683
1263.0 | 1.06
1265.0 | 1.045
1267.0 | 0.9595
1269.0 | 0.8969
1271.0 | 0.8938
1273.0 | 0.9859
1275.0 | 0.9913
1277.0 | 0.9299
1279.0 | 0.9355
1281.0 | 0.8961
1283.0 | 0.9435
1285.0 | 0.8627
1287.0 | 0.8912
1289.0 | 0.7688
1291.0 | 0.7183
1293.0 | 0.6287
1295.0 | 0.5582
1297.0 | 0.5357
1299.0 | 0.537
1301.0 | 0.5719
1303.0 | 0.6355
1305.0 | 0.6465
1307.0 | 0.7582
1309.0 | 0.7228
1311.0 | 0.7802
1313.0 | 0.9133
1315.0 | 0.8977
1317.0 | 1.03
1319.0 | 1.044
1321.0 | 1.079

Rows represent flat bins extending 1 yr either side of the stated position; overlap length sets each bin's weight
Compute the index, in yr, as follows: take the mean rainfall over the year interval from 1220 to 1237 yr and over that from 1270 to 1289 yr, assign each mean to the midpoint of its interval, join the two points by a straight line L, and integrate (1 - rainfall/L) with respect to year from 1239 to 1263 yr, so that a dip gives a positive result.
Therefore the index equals 5.5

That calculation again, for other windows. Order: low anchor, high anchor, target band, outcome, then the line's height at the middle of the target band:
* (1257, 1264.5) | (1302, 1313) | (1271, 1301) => 2.2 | 0.85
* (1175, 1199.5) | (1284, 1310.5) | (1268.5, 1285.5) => -3.4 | 0.776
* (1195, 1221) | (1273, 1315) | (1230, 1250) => 3.9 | 1.03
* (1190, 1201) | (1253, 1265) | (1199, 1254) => 3.5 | 1.08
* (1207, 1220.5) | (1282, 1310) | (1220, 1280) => 2.7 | 0.986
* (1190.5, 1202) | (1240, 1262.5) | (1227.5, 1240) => -1.8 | 0.909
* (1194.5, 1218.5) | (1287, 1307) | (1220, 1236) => -0.9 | 1.06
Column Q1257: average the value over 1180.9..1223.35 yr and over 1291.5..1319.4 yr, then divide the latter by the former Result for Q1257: 0.6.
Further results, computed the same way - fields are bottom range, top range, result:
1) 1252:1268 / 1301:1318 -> 0.82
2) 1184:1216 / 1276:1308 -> 0.61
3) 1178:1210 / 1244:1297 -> 0.70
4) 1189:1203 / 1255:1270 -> 0.81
